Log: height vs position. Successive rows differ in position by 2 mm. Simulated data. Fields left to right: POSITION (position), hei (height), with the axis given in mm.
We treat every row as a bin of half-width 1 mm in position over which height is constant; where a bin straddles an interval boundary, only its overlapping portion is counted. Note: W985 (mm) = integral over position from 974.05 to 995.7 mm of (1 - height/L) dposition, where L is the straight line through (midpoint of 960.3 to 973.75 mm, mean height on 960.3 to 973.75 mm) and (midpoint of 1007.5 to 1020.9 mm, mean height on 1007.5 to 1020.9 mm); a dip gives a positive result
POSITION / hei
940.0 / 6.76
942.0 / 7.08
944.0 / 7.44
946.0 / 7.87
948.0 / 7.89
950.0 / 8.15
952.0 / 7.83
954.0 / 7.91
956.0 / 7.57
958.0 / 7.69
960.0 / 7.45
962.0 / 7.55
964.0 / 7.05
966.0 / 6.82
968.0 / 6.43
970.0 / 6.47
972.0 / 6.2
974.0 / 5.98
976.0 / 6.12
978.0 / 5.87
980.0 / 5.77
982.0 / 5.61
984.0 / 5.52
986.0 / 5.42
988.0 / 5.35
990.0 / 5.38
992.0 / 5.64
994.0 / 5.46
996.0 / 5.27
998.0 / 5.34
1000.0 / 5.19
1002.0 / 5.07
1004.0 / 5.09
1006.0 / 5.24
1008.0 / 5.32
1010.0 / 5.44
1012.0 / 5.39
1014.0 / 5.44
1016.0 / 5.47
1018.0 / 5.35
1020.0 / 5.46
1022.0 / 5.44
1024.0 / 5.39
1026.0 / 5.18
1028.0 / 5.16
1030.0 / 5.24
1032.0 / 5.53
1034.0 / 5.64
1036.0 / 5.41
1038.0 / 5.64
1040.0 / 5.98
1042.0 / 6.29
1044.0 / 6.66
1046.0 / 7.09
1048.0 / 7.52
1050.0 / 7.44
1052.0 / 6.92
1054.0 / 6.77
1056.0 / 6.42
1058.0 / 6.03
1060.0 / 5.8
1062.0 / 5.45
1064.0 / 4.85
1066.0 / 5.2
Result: 2.2 mm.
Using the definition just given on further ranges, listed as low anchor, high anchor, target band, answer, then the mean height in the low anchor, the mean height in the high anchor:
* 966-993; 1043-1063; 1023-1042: 2.7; 5.86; 6.61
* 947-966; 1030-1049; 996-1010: 3.2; 7.63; 6.15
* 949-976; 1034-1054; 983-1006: 5.2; 7.12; 6.52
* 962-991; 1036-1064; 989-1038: 6.7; 6.05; 6.37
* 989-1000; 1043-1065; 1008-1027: 1.3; 5.4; 6.45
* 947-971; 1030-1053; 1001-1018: 3.6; 7.4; 6.33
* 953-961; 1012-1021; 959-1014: 6.1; 7.66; 5.43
